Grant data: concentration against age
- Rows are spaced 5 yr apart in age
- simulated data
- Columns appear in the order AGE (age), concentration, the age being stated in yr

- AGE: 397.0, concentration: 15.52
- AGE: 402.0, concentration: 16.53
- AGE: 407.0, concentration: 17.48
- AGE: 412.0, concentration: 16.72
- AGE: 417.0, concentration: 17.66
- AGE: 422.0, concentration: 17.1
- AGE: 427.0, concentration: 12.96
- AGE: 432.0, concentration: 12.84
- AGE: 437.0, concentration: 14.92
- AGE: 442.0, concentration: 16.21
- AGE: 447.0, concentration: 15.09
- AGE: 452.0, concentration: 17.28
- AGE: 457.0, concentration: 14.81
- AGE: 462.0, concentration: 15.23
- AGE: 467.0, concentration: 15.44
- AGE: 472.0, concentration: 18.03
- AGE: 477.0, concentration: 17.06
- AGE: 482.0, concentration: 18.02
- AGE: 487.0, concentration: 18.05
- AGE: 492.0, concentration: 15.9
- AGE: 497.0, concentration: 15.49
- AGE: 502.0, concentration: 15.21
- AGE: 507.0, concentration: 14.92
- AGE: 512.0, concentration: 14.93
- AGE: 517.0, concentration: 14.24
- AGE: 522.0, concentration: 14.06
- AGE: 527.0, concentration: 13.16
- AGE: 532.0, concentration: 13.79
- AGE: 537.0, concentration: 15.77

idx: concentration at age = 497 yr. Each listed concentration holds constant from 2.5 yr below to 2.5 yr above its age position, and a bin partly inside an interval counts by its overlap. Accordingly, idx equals 15.49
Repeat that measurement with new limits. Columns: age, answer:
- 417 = 17.66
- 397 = 15.52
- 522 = 14.06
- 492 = 15.9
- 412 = 16.72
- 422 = 17.1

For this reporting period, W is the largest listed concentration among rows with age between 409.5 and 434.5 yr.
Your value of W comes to 17.66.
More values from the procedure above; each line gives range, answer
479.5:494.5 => 18.05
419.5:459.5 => 17.28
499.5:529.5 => 15.21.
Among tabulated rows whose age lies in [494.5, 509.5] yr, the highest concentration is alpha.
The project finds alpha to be 15.49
